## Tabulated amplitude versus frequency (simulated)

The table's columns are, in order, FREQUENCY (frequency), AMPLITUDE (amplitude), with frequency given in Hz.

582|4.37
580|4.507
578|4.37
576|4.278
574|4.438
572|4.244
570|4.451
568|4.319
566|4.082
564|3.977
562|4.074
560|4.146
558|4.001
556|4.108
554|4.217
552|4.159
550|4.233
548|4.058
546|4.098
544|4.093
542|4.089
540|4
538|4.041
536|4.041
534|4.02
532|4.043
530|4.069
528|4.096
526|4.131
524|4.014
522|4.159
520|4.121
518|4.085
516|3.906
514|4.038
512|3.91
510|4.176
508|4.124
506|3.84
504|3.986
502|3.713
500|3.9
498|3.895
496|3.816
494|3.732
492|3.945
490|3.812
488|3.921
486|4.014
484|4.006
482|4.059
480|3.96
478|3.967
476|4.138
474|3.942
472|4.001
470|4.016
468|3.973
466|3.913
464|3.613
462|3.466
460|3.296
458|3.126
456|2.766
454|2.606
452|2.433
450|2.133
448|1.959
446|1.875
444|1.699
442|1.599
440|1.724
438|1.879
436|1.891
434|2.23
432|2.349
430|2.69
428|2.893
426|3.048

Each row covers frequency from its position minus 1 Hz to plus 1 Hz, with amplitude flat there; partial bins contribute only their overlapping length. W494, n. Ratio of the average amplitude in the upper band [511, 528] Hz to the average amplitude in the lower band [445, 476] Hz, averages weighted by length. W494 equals 1.28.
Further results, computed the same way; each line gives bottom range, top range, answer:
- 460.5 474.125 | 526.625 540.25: 1.06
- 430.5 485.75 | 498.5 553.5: 1.35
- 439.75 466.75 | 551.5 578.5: 1.62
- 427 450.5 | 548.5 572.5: 2.01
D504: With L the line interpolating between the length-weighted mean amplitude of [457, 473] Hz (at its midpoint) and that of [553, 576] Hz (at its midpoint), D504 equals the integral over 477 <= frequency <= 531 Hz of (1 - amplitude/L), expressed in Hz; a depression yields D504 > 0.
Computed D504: -1.40 Hz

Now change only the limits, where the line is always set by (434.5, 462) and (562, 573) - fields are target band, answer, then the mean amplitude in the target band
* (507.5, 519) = -2.47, 4.04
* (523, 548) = -2.58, 4.06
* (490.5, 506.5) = -3.98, 3.85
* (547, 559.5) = -0.50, 4.13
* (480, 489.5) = -3.73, 3.99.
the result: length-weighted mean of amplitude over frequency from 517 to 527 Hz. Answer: 4.1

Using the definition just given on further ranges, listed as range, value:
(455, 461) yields 3.06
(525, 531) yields 4.1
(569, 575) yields 4.38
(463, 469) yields 3.83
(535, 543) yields 4.04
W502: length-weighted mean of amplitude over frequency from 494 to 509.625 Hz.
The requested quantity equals 3.9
